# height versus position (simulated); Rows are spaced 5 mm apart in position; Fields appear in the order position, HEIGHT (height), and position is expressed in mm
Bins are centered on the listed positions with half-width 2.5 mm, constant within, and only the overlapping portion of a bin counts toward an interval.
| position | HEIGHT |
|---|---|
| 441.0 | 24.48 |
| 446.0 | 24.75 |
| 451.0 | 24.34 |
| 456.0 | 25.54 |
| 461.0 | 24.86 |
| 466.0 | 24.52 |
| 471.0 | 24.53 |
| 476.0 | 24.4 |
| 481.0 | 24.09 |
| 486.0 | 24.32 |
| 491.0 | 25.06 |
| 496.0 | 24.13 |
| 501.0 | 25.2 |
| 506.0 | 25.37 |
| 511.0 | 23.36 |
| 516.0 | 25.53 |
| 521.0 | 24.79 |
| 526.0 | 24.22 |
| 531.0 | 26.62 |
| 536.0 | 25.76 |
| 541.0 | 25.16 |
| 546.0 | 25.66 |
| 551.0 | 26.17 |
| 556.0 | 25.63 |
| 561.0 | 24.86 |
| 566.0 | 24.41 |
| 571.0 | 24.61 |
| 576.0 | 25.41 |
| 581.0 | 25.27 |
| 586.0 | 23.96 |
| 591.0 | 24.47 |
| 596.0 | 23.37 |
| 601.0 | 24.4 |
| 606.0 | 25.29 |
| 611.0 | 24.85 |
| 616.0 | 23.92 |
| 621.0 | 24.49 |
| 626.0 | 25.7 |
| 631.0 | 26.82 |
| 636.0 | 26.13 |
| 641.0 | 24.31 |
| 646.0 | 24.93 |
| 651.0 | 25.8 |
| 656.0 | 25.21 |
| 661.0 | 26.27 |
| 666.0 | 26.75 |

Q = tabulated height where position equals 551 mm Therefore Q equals 26.17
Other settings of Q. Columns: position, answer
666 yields 26.75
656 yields 25.21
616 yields 23.92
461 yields 24.86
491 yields 25.06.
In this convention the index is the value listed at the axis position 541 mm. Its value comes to 25.16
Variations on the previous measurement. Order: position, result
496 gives 24.13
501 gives 25.2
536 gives 25.76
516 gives 25.53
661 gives 26.27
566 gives 24.41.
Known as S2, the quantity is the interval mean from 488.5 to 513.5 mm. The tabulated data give 24.6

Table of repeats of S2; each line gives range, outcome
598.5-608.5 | 24.8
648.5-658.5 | 25.5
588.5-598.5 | 23.9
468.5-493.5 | 24.5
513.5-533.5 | 25.3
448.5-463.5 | 24.9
